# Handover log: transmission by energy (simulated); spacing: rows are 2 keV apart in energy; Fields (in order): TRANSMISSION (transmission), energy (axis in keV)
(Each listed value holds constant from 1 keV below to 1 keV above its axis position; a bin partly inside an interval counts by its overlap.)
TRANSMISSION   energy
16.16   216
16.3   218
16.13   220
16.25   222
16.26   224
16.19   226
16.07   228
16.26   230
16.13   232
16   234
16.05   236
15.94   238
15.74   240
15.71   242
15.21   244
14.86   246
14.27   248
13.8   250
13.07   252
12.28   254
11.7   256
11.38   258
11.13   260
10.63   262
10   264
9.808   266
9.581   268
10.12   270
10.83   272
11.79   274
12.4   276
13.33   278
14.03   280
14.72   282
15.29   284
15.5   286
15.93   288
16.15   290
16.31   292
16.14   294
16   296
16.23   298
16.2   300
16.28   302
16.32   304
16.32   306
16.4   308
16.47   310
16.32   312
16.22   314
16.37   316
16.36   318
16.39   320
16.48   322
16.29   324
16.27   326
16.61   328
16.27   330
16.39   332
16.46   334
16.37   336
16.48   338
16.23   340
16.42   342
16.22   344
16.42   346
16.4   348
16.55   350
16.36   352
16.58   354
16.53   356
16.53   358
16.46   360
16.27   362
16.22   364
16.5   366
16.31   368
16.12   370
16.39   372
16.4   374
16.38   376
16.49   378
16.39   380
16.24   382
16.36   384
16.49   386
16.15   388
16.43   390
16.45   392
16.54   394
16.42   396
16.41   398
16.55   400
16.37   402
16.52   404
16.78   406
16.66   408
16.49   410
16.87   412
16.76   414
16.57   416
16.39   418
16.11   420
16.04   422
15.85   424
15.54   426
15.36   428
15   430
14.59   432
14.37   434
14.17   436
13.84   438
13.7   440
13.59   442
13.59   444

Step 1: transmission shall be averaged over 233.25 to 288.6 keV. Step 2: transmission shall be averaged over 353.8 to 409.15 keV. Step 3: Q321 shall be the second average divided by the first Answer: 1.2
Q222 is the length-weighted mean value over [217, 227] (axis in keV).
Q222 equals 16.2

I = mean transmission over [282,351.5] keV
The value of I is 16.2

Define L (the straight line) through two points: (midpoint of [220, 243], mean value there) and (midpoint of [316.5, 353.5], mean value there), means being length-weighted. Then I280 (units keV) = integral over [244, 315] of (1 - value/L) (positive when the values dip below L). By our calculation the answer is 9.9 keV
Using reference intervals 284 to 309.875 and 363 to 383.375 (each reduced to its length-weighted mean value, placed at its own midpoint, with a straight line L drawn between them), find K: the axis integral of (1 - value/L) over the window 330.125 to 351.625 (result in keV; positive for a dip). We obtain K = -0.18 keV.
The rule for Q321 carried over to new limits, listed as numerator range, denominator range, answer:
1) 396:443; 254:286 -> 1.32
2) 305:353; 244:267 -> 1.34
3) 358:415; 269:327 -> 1.08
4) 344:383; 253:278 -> 1.48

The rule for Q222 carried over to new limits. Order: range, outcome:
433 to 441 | 14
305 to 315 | 16.3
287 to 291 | 16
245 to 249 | 14.6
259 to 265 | 10.6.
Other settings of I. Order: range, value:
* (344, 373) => 16.4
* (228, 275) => 13.2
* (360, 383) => 16.3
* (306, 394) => 16.4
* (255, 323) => 14.3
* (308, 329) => 16.4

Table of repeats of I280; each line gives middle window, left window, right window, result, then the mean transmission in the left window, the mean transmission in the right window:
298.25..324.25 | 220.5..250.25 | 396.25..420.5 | -0.4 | 15.7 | 16.5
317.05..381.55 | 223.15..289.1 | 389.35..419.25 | -3.8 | 13.7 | 16.5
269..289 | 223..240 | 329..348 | 3.5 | 16.1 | 16.4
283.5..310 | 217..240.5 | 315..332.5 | 0.3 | 16.1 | 16.4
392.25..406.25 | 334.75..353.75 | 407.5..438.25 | -0.5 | 16.4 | 15.7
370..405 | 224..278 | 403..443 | -3.0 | 13.4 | 15.6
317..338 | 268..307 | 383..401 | -1.5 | 14.6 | 16.4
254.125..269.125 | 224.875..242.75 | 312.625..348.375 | 5.0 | 16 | 16.4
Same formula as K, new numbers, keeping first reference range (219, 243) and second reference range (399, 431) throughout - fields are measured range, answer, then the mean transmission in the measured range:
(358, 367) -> -0.11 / 16.4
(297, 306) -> -0.08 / 16.3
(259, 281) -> 6.64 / 11.2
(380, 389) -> -0.06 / 16.3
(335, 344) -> -0.11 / 16.4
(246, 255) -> 1.43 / 13.5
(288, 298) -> -0.01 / 16.1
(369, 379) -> -0.10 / 16.4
